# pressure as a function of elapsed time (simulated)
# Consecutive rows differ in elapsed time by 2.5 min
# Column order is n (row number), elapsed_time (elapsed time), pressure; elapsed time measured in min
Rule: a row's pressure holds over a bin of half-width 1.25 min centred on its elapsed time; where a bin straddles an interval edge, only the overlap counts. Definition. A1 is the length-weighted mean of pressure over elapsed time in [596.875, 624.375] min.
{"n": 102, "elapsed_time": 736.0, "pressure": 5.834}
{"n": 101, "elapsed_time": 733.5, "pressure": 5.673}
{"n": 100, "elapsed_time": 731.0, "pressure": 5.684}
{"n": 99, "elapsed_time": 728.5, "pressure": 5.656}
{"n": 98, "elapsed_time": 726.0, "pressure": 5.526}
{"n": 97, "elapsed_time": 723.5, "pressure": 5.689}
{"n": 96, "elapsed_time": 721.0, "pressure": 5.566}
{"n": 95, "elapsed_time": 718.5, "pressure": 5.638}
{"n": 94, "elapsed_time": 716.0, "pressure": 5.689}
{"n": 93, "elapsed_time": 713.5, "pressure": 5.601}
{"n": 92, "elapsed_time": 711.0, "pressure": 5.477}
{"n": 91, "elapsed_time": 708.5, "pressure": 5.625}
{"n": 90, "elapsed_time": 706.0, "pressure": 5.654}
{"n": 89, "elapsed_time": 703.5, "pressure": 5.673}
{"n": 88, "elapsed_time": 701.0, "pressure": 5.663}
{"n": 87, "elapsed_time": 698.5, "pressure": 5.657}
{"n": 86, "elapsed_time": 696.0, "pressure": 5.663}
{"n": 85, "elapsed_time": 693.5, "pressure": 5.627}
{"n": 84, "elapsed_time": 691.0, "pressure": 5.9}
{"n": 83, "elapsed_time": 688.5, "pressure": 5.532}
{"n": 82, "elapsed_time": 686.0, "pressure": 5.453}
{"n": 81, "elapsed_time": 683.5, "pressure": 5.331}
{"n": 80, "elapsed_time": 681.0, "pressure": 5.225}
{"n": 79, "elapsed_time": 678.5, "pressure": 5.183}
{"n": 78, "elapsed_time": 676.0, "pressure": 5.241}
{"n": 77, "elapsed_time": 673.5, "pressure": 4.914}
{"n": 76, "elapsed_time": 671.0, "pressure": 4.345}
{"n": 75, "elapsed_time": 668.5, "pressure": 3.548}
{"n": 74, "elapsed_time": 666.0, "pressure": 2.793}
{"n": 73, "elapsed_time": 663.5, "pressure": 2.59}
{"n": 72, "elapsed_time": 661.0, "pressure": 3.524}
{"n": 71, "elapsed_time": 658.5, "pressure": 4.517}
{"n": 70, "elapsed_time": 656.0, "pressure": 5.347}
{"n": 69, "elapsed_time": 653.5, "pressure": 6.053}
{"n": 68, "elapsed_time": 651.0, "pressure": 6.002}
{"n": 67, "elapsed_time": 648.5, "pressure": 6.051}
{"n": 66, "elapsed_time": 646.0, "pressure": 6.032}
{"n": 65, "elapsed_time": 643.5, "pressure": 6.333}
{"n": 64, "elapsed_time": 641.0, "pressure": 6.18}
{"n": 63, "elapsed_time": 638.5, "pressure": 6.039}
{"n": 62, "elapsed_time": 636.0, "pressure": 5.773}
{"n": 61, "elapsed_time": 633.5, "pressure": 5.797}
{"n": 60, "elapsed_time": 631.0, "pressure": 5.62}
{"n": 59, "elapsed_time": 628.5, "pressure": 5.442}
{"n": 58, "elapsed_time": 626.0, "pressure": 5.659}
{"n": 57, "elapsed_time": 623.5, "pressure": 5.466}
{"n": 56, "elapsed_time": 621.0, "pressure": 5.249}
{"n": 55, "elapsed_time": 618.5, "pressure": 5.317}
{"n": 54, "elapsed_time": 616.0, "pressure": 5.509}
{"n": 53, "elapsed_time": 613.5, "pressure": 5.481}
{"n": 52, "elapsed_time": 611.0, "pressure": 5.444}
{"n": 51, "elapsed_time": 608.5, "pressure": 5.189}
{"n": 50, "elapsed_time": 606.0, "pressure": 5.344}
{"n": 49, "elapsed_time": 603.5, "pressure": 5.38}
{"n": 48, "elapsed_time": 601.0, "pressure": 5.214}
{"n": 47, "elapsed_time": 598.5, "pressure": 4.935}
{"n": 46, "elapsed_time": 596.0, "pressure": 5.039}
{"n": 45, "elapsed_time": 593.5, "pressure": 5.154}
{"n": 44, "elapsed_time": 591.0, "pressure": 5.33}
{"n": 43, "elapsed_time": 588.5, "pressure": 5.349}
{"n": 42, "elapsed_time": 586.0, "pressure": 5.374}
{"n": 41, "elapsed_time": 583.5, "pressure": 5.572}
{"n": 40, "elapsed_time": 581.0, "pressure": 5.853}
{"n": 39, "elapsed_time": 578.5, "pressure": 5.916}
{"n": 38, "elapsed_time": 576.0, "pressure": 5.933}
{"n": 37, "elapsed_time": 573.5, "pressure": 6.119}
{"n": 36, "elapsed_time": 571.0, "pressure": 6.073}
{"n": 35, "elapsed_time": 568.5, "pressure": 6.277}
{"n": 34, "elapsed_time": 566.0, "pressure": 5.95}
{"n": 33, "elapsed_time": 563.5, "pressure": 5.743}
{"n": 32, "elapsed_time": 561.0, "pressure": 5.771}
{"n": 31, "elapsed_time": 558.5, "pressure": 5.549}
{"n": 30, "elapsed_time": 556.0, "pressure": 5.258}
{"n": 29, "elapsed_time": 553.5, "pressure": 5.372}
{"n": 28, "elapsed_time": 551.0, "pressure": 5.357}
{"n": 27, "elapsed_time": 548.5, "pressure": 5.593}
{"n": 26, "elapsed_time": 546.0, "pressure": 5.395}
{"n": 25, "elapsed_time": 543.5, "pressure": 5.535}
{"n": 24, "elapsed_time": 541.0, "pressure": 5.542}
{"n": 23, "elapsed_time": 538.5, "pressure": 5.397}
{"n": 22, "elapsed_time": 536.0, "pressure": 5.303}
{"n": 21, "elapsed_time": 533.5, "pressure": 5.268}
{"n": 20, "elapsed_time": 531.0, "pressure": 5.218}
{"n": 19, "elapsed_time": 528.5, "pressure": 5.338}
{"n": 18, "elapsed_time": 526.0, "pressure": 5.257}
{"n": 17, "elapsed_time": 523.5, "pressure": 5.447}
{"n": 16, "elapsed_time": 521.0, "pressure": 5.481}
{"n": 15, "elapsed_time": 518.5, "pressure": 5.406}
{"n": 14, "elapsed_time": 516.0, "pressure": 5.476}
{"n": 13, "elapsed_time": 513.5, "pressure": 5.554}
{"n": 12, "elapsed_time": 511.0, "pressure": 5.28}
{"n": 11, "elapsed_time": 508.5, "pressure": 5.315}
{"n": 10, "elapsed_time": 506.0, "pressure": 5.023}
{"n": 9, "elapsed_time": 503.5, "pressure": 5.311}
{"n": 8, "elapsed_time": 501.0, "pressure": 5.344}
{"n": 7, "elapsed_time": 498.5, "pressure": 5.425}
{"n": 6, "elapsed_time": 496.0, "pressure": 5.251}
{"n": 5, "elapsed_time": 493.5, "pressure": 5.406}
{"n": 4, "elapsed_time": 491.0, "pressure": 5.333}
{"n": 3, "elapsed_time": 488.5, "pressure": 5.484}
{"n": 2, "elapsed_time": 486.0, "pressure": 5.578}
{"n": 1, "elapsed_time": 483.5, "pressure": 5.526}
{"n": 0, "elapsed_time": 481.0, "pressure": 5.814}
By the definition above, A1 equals 5.31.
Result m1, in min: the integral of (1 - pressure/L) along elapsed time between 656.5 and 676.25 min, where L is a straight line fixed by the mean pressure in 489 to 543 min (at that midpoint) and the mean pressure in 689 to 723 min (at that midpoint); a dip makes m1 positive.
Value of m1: 5.9 min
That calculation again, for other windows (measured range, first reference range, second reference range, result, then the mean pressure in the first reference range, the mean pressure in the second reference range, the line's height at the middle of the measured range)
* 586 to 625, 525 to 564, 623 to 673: -0.27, 5.43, 5.15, 5.26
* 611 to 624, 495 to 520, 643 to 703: -0.57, 5.34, 5.1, 5.18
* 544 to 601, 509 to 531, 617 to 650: -0.15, 5.39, 5.77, 5.56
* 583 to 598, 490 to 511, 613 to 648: 0.85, 5.3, 5.72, 5.59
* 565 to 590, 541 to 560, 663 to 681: -3.16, 5.45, 4.23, 5.18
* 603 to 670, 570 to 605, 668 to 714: 2.44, 5.51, 5.36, 5.44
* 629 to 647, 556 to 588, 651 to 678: -4.32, 5.81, 4.39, 4.8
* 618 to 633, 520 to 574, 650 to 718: -0.53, 5.55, 5.11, 5.3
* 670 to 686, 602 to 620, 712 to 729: 1.28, 5.38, 5.62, 5.53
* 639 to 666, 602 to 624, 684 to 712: 1.54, 5.37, 5.62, 5.49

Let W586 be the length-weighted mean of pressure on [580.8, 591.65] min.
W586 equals 5.47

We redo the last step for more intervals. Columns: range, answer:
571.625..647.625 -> 5.57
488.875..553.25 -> 5.37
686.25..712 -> 5.64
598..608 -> 5.24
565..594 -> 5.76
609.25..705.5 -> 5.3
